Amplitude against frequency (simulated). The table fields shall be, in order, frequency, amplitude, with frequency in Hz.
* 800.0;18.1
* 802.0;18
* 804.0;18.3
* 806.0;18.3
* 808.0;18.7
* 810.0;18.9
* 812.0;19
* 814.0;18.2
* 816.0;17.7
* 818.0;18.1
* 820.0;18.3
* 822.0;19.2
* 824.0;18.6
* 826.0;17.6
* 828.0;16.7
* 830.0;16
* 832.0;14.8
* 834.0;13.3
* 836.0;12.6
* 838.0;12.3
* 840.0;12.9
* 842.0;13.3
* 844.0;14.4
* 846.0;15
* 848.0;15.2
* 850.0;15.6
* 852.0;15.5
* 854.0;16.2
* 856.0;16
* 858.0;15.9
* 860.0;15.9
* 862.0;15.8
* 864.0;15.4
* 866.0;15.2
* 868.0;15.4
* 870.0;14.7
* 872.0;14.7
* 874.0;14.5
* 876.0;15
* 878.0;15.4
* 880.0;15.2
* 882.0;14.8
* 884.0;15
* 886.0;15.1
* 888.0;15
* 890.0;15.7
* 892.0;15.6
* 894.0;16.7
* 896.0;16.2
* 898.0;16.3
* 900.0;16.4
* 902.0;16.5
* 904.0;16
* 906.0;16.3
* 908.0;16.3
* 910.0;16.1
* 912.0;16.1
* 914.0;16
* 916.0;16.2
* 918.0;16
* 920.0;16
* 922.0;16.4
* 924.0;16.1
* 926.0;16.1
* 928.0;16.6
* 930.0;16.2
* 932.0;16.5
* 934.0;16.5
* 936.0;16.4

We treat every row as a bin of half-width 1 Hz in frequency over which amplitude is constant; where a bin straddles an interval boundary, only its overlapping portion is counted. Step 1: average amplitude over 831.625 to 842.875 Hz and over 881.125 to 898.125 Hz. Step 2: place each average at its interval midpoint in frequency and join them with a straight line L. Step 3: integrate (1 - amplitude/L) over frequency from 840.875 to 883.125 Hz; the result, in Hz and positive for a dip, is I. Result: -2.8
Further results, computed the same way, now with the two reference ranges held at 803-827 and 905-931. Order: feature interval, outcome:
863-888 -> 3.02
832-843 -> 2.99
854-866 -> 1.14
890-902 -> 0.32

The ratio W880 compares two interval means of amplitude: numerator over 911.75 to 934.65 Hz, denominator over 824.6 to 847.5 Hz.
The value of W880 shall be 1.12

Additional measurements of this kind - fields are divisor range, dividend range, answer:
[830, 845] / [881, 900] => 1.15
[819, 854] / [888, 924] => 1.05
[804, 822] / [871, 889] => 0.81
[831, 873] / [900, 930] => 1.10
